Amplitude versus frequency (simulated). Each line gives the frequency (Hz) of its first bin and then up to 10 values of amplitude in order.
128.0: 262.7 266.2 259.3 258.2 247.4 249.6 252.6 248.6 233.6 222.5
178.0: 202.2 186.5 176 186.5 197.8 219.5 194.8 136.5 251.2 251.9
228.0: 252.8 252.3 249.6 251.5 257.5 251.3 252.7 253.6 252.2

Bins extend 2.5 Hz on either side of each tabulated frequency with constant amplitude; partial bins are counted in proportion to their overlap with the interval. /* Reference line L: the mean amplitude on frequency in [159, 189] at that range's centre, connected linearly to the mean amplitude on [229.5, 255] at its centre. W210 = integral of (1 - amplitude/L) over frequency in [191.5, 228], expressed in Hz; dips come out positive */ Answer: 4.0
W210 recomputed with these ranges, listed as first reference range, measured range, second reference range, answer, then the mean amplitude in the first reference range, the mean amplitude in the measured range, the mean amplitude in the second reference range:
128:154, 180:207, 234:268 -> 6.5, 257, 194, 253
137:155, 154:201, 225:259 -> 7.4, 253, 213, 253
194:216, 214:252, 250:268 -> -4.5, 189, 248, 253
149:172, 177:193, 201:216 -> 2.0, 245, 187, 185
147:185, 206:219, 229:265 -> 3.0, 230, 188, 253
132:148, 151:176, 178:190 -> -2.4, 259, 240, 186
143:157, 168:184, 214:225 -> 2.3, 251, 210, 236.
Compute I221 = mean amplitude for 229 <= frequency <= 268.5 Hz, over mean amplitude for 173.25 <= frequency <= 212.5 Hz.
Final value 1.3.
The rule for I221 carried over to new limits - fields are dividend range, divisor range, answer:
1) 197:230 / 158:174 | 0.90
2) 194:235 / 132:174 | 0.88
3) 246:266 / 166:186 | 1.21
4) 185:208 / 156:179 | 0.83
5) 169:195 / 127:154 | 0.77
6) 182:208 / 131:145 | 0.74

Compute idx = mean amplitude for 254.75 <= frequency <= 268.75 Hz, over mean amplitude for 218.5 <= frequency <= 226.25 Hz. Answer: 1.0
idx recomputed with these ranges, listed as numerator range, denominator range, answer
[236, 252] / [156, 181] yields 1.10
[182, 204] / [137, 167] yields 0.76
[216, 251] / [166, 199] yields 1.26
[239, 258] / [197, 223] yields 1.23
